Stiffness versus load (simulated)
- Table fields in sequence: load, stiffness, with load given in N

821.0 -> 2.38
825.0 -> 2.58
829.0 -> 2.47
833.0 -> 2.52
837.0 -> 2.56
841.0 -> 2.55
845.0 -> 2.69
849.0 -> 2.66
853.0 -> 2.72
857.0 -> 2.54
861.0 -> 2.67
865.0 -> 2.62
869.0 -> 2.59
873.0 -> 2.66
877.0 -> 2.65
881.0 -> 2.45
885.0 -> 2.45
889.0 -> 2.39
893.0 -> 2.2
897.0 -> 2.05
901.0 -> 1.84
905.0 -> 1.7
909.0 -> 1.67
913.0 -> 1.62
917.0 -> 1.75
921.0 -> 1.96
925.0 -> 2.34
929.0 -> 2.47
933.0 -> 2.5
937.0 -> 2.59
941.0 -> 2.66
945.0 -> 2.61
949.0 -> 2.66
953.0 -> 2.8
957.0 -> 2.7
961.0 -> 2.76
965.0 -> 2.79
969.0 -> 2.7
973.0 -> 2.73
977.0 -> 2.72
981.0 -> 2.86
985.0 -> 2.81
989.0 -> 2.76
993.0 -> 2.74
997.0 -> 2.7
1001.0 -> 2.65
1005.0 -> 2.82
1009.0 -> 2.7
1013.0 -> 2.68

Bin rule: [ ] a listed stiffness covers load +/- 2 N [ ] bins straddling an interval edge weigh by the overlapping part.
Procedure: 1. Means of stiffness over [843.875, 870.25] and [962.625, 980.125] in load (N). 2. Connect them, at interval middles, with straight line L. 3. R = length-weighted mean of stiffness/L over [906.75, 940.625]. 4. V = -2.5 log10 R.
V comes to 0.26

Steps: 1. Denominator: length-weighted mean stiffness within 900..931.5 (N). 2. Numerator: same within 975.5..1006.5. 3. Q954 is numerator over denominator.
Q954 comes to 1.4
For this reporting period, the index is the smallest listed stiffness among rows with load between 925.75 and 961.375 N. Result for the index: 2.47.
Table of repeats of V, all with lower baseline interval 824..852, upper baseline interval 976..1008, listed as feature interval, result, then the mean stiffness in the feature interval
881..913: 0.28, 2.04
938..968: 0.00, 2.71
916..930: 0.25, 2.13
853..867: -0.01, 2.63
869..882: 0.01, 2.6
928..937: 0.07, 2.51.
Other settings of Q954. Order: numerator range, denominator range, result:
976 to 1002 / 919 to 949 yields 1.12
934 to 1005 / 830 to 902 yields 1.09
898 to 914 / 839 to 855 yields 0.65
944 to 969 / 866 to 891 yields 1.07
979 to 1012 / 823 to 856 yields 1.06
